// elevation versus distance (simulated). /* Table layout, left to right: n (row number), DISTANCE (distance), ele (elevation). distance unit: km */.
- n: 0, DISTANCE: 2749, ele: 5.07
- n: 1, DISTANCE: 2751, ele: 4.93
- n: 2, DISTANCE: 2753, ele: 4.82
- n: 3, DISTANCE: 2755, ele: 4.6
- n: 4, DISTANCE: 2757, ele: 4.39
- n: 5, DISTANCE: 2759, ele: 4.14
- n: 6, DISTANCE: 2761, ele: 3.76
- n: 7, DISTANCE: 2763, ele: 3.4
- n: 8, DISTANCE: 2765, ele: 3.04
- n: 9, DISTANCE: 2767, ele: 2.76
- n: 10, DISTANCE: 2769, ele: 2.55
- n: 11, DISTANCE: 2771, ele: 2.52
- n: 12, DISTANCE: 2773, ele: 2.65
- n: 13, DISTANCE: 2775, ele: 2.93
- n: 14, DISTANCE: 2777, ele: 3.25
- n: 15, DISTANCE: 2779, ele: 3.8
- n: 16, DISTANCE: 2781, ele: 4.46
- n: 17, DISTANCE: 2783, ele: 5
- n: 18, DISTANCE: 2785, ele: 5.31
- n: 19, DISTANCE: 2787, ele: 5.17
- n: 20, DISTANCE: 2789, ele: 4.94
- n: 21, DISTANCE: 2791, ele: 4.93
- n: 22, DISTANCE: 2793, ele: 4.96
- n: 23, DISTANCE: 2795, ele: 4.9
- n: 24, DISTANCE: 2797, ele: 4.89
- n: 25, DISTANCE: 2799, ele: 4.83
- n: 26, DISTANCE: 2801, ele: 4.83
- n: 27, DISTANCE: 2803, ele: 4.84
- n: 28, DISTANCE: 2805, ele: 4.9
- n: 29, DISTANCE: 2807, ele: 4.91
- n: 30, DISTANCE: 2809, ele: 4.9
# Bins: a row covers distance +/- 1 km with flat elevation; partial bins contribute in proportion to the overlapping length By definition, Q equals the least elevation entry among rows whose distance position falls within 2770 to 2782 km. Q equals 2.52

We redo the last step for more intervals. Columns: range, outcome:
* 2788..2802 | 4.83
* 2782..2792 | 4.93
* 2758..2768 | 2.76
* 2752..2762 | 3.76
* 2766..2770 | 2.55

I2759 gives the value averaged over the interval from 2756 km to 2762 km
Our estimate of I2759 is 4.1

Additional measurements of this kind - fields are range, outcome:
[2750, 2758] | 4.68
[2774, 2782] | 3.61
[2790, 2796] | 4.93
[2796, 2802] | 4.85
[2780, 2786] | 4.92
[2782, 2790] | 5.11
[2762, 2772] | 2.85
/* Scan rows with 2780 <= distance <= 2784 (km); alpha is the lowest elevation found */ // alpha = 4.46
